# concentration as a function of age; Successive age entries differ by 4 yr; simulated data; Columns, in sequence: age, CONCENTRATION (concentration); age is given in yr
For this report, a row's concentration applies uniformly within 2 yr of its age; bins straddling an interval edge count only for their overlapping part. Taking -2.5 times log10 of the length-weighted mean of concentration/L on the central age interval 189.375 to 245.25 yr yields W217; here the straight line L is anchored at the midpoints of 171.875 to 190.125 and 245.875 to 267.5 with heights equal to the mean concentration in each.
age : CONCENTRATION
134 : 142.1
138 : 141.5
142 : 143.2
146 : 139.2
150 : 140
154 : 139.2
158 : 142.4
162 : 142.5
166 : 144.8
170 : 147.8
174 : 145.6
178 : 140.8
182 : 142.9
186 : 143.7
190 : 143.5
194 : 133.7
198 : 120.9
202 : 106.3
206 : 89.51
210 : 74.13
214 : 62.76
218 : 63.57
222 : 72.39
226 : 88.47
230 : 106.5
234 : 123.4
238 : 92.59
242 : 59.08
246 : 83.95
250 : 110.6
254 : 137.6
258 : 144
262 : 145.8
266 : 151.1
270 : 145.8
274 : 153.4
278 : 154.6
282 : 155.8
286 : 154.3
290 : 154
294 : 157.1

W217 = 0.42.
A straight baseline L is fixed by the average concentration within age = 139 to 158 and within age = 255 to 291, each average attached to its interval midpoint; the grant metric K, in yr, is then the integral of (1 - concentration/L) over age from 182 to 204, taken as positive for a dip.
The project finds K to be 2.0 yr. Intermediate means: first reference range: 141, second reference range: 151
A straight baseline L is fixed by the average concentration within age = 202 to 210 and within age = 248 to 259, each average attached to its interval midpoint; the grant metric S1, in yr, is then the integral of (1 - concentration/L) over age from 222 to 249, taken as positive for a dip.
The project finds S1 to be 5.3 yr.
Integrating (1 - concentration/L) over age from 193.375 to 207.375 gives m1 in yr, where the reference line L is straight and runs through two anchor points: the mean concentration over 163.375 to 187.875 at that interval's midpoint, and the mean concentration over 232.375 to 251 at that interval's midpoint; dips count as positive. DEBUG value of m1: 1.5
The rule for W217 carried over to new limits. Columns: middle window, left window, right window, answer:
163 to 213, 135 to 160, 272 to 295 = 0.14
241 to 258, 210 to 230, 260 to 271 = 0.18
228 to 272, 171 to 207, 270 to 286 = 0.24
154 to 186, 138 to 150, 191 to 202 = -0.08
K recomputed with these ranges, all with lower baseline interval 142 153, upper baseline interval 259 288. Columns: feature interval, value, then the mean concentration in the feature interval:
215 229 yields 6.7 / 76.2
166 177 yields -0.3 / 146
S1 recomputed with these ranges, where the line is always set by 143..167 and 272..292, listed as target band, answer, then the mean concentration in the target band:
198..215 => 6.69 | 88.8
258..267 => 0.31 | 147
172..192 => 0.11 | 143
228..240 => 3.37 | 107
